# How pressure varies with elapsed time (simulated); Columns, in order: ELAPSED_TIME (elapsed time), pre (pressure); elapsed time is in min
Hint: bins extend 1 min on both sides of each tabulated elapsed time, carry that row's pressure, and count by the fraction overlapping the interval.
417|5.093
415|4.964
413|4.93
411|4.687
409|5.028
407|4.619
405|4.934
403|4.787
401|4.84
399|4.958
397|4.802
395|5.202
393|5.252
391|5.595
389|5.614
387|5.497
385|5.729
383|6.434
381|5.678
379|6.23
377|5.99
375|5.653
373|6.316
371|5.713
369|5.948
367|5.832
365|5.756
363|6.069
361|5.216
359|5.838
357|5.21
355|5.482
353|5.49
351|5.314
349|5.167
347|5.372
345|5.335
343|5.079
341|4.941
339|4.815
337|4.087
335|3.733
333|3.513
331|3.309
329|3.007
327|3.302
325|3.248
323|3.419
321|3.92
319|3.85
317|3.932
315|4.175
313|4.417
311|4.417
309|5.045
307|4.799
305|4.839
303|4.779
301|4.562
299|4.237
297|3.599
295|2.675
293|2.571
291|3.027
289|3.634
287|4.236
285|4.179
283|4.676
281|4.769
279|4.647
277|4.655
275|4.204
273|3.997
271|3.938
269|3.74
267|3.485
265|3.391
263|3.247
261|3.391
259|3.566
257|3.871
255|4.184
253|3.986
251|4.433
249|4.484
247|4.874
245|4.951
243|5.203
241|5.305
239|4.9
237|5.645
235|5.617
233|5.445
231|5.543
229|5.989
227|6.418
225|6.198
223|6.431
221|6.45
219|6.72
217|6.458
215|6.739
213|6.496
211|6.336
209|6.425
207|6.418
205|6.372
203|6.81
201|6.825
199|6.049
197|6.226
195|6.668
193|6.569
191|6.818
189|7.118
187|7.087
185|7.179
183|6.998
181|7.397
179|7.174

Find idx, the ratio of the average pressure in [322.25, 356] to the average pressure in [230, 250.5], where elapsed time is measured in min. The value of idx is 0.8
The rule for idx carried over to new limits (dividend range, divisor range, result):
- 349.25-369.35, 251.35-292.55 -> 1.42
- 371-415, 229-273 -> 1.20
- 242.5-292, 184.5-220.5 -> 0.62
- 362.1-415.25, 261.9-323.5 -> 1.35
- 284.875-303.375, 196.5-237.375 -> 0.59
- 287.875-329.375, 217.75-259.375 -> 0.74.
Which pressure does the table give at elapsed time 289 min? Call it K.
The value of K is 3.634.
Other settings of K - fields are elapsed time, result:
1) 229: 5.989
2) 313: 4.417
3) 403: 4.787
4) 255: 4.184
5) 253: 3.986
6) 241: 5.305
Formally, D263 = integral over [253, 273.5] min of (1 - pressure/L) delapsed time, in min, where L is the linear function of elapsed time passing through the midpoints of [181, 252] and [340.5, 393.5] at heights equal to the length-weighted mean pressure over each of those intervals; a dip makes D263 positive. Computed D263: 7.86 min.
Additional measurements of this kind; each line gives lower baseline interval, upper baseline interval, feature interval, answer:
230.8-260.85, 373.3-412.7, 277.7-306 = 5.13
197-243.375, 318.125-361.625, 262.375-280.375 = 4.86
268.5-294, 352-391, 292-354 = 7.86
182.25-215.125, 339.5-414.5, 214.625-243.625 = 2.31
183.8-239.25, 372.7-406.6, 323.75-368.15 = 7.07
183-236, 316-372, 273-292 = 4.47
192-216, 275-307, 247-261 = 2.82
